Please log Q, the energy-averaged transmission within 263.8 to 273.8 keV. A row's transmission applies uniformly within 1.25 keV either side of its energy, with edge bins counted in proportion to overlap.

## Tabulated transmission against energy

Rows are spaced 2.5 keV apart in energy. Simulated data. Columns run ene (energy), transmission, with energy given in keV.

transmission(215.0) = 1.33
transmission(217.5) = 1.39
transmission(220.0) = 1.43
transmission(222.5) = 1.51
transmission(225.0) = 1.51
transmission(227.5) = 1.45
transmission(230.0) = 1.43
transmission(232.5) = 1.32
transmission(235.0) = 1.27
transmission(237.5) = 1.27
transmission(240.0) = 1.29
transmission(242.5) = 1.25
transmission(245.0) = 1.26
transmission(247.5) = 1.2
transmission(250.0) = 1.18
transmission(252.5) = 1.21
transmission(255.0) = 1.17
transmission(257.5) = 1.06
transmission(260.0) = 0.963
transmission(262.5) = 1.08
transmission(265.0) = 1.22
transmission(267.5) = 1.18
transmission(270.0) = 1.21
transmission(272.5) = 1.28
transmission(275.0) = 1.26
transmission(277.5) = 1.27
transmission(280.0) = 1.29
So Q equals 1.22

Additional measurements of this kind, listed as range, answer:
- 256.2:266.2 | 1.08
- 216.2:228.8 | 1.46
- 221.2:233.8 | 1.44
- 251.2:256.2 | 1.19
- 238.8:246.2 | 1.27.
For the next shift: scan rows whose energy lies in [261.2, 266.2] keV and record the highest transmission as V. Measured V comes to 1.22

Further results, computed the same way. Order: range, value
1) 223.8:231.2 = 1.51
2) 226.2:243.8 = 1.45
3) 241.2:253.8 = 1.26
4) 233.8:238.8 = 1.27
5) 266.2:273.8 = 1.28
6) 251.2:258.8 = 1.21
